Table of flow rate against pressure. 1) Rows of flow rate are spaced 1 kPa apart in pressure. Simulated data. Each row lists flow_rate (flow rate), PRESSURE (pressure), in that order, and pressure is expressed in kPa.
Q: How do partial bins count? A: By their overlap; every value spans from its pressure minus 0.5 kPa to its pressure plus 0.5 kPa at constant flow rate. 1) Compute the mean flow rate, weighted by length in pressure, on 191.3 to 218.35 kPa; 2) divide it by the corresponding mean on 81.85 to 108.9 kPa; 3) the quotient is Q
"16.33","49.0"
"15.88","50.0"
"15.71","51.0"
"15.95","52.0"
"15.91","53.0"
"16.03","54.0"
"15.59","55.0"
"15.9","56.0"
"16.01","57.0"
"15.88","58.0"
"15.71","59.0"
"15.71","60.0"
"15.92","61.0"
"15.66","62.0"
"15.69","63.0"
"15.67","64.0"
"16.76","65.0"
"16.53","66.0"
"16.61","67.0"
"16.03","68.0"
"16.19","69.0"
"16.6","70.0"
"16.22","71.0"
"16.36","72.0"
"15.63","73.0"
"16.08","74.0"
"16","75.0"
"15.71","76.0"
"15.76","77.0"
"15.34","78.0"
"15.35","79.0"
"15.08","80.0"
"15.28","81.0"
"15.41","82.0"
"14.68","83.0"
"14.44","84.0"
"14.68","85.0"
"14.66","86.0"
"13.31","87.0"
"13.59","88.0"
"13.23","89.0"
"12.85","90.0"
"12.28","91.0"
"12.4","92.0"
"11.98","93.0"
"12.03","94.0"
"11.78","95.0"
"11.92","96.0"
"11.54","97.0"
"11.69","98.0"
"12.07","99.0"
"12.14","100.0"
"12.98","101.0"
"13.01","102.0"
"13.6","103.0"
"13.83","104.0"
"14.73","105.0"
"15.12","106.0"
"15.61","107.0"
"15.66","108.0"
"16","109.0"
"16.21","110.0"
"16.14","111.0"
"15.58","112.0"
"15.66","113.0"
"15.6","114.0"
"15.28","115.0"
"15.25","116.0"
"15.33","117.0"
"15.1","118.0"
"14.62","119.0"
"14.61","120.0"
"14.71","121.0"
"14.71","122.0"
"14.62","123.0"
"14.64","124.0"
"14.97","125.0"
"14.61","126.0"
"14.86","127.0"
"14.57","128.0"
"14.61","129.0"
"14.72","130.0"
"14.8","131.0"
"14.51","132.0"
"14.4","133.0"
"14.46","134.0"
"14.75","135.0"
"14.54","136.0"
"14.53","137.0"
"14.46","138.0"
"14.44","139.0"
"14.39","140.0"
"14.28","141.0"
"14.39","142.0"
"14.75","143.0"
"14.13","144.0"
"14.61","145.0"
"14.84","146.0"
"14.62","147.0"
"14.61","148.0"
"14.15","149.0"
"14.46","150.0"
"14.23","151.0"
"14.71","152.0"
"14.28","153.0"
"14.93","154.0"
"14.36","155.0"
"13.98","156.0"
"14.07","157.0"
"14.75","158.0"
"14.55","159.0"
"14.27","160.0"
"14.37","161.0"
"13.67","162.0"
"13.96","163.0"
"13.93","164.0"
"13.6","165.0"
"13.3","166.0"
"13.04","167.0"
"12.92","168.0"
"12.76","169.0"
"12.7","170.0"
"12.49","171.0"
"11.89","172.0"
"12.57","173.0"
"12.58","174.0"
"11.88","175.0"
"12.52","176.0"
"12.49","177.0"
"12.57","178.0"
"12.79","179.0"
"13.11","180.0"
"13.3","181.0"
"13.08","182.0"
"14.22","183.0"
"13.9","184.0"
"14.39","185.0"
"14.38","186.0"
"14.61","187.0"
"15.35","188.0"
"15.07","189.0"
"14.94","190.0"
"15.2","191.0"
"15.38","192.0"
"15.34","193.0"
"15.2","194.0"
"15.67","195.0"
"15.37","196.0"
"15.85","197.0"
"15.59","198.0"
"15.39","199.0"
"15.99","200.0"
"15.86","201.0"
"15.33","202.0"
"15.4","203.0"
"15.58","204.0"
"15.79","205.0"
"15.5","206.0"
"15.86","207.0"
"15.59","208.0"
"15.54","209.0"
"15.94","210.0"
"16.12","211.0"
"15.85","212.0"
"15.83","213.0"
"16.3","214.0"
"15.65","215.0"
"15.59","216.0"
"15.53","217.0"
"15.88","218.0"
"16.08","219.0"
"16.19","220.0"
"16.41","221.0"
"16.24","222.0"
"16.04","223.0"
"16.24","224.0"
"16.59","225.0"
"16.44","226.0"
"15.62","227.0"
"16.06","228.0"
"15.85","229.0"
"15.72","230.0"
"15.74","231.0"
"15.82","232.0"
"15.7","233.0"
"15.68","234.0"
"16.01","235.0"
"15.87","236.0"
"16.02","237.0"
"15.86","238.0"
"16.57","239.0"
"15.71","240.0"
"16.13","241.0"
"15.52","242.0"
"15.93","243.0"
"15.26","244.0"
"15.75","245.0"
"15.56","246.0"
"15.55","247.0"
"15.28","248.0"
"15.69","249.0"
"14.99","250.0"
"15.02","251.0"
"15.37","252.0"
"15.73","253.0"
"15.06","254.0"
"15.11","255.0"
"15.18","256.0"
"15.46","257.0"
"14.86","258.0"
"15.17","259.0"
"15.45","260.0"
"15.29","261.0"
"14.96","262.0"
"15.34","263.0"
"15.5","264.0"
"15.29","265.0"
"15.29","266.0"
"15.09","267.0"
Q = 1.17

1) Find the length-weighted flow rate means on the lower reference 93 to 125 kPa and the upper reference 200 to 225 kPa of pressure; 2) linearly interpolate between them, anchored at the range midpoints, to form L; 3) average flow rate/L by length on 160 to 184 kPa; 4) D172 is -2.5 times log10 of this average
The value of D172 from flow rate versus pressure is 0.16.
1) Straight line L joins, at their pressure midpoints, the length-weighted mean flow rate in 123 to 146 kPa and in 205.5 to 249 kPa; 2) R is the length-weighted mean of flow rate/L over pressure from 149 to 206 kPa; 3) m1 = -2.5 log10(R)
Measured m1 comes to 0.07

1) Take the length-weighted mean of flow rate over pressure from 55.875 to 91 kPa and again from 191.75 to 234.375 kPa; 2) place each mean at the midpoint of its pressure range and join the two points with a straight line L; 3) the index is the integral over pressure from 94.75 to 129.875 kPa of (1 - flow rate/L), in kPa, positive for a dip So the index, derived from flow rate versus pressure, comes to 2.5 kPa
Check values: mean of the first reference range 15.4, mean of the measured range 14.4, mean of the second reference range 15.8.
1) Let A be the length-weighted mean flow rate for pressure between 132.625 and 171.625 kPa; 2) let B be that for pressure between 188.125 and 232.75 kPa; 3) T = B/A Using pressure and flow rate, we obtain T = 1.1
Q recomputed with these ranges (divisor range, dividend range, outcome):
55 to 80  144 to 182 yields 0.85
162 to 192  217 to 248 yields 1.18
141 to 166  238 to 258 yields 1.08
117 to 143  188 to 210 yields 1.06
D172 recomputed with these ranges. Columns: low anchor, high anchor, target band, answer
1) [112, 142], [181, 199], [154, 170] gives 0.076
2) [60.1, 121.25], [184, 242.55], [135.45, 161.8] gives 0.053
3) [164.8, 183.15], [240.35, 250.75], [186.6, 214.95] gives -0.128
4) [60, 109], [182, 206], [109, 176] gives 0.039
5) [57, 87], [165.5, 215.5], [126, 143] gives 0.036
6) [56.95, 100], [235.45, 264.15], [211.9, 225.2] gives -0.047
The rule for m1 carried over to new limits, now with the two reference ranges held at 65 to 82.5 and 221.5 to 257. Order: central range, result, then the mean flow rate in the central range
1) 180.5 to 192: 0.10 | 14.4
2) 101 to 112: 0.07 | 14.9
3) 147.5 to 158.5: 0.10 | 14.4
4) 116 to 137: 0.08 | 14.7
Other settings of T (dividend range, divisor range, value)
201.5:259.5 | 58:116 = 1.07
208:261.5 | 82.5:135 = 1.11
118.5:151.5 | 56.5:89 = 0.94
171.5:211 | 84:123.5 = 1.04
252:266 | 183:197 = 1.02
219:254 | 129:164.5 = 1.10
